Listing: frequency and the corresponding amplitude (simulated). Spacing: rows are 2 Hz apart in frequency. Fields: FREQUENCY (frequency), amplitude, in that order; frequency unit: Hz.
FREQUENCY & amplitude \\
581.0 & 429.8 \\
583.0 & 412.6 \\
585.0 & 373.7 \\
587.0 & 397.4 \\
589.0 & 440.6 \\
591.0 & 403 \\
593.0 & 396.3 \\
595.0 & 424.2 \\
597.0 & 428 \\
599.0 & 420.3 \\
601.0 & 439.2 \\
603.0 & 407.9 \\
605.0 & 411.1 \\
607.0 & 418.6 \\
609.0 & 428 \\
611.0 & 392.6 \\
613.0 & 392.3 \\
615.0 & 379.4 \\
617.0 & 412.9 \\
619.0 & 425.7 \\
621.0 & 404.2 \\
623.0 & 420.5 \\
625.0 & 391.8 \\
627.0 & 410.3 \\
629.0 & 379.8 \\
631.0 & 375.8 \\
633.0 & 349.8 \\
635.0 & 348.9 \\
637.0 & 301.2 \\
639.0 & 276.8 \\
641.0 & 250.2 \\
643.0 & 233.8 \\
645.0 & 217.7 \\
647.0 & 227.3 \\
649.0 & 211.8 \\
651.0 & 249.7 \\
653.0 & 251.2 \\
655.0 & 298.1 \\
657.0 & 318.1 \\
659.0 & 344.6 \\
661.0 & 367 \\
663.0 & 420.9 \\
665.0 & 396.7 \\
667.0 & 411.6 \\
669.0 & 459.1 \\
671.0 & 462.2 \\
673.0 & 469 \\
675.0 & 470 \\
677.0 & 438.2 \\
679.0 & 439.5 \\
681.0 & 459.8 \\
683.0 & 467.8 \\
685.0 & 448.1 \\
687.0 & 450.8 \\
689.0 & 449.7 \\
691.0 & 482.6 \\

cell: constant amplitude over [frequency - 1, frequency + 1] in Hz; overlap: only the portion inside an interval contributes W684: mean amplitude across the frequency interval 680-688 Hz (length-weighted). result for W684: 457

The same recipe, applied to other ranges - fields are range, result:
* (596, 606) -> 421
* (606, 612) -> 413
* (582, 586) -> 393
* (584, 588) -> 386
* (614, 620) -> 406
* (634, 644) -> 282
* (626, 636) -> 373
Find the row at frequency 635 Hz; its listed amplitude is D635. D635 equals 348.9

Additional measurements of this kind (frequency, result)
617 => 412.9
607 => 418.6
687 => 450.8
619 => 425.7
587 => 397.4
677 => 438.2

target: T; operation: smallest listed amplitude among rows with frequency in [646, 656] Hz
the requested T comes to 211.8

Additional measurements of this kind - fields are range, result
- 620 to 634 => 349.8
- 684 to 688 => 448.1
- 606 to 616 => 379.4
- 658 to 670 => 344.6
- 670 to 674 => 462.2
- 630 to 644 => 233.8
